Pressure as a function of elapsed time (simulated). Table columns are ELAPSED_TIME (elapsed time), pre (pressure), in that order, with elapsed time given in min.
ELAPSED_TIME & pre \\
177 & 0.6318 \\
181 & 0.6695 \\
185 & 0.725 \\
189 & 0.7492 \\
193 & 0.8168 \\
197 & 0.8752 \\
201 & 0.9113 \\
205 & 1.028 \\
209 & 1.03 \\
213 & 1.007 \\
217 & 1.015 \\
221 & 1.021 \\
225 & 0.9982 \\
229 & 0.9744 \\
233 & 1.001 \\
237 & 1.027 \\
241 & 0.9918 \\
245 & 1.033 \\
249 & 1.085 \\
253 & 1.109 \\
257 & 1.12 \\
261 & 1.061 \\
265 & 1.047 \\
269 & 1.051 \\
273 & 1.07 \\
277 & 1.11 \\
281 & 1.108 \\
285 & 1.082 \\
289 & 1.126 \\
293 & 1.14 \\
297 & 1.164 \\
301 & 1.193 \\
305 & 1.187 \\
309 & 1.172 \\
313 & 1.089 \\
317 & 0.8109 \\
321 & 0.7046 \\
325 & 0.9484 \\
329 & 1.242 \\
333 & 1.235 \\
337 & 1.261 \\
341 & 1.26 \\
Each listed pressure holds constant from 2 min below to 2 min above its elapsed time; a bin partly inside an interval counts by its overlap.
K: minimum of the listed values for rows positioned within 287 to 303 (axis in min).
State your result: 1.126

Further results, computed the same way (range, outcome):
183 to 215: 0.725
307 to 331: 0.7046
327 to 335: 1.235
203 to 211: 1.028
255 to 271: 1.047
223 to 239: 0.9744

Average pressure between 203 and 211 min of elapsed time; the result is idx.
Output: 1.03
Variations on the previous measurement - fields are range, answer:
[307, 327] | 0.945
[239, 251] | 1.04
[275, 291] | 1.11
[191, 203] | 0.868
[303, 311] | 1.18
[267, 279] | 1.08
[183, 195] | 0.764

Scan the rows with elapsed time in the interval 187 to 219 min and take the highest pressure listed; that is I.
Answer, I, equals 1.03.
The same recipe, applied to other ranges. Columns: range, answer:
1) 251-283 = 1.12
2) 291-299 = 1.164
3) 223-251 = 1.085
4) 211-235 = 1.021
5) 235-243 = 1.027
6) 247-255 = 1.109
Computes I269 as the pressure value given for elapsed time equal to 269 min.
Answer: 1.051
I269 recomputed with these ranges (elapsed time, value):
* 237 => 1.027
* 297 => 1.164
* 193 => 0.8168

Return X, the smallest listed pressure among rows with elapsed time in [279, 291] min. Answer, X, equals 1.082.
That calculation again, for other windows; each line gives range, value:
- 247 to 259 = 1.085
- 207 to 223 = 1.007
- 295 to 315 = 1.089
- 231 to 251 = 0.9918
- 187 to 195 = 0.7492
